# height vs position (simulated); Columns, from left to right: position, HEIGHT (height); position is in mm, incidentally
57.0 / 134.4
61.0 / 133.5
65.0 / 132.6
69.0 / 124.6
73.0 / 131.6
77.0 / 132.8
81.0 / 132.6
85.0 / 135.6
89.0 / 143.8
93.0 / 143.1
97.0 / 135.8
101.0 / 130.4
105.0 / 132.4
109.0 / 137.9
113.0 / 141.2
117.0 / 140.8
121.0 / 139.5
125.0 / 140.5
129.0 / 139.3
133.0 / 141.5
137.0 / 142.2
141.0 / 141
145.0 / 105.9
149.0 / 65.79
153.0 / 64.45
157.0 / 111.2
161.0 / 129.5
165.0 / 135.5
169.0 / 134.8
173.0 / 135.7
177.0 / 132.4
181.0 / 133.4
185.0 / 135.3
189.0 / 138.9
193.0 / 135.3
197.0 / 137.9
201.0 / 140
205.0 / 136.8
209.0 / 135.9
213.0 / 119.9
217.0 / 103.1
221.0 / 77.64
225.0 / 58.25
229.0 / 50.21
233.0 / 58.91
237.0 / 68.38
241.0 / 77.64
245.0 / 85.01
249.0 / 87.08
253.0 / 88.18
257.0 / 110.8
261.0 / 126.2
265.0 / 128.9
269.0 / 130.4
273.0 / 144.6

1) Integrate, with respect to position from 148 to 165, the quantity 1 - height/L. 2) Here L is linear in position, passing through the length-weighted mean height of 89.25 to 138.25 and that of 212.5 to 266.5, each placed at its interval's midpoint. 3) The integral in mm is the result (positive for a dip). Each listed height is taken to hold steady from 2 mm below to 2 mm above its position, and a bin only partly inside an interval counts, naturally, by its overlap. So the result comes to 3.0 mm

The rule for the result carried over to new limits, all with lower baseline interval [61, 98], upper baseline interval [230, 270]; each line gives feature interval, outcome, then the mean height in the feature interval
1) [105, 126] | -2.2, 139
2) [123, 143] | -3.1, 141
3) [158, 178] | -3.3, 133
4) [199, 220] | -4.2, 125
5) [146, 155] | 3.7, 69.7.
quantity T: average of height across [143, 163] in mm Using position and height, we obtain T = 95.4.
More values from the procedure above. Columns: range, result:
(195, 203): 139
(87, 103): 138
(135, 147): 130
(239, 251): 83.2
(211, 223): 100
